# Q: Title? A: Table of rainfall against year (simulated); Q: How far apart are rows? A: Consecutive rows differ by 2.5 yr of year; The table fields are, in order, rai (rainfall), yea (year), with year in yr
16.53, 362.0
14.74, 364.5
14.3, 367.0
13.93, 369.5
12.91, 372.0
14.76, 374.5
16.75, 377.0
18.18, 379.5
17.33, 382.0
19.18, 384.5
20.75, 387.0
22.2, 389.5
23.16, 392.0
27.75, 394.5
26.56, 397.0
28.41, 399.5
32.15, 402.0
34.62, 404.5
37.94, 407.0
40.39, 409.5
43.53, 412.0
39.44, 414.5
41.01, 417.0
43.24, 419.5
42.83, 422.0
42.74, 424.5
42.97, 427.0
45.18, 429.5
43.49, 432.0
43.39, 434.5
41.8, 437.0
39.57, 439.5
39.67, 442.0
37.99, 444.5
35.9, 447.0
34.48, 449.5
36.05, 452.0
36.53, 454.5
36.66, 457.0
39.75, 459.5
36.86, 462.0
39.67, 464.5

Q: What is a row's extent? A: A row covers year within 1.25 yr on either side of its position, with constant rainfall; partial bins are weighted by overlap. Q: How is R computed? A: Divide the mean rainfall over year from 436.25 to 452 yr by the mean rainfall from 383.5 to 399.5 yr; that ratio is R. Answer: 1.6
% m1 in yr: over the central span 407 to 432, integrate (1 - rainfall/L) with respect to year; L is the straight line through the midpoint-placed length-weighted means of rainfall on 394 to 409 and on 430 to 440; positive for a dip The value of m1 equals -3.1 yr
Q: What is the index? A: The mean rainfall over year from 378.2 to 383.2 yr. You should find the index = 17.7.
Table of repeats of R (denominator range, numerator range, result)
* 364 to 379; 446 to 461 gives 2.48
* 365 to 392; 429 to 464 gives 2.26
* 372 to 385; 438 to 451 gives 2.25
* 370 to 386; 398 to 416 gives 2.22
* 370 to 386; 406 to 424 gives 2.51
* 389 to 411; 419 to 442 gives 1.38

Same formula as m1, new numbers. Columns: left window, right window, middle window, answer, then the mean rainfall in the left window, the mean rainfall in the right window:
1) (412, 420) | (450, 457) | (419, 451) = -1.8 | 41.4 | 36.2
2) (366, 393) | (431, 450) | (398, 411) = -3.9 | 17.6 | 39.7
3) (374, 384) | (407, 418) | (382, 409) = 1.6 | 17.1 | 40.7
